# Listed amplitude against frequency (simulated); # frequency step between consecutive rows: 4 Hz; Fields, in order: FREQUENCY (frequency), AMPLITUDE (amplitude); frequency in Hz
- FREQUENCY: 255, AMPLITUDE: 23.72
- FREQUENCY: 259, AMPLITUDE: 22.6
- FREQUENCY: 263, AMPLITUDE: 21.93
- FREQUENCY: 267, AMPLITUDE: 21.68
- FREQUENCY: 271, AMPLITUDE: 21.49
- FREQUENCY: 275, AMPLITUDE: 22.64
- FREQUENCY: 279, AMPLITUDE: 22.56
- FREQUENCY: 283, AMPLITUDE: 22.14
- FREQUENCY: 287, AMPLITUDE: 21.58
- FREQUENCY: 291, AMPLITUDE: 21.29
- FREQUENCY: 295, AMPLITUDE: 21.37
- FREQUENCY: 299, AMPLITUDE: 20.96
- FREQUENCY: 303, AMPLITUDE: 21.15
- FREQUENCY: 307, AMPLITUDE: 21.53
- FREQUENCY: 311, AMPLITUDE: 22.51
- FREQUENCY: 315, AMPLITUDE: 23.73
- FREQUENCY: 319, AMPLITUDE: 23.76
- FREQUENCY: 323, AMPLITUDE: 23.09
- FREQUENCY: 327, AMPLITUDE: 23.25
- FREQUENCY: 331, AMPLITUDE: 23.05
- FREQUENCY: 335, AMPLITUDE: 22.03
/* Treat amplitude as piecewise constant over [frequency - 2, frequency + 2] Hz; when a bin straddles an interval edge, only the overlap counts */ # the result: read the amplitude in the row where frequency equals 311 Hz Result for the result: 22.51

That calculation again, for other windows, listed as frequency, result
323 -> 23.09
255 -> 23.72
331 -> 23.05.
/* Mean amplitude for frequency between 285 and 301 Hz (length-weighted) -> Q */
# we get 21.3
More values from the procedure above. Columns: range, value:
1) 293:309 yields 21.3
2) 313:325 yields 23.5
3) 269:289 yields 22.1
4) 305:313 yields 22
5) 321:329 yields 23.2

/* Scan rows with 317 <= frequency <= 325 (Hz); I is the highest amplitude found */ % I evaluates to 23.76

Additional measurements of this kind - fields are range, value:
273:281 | 22.64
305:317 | 23.73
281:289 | 22.14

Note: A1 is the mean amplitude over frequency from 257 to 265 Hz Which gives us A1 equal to 22.3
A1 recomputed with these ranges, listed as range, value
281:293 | 21.7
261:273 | 21.7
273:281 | 22.6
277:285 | 22.4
